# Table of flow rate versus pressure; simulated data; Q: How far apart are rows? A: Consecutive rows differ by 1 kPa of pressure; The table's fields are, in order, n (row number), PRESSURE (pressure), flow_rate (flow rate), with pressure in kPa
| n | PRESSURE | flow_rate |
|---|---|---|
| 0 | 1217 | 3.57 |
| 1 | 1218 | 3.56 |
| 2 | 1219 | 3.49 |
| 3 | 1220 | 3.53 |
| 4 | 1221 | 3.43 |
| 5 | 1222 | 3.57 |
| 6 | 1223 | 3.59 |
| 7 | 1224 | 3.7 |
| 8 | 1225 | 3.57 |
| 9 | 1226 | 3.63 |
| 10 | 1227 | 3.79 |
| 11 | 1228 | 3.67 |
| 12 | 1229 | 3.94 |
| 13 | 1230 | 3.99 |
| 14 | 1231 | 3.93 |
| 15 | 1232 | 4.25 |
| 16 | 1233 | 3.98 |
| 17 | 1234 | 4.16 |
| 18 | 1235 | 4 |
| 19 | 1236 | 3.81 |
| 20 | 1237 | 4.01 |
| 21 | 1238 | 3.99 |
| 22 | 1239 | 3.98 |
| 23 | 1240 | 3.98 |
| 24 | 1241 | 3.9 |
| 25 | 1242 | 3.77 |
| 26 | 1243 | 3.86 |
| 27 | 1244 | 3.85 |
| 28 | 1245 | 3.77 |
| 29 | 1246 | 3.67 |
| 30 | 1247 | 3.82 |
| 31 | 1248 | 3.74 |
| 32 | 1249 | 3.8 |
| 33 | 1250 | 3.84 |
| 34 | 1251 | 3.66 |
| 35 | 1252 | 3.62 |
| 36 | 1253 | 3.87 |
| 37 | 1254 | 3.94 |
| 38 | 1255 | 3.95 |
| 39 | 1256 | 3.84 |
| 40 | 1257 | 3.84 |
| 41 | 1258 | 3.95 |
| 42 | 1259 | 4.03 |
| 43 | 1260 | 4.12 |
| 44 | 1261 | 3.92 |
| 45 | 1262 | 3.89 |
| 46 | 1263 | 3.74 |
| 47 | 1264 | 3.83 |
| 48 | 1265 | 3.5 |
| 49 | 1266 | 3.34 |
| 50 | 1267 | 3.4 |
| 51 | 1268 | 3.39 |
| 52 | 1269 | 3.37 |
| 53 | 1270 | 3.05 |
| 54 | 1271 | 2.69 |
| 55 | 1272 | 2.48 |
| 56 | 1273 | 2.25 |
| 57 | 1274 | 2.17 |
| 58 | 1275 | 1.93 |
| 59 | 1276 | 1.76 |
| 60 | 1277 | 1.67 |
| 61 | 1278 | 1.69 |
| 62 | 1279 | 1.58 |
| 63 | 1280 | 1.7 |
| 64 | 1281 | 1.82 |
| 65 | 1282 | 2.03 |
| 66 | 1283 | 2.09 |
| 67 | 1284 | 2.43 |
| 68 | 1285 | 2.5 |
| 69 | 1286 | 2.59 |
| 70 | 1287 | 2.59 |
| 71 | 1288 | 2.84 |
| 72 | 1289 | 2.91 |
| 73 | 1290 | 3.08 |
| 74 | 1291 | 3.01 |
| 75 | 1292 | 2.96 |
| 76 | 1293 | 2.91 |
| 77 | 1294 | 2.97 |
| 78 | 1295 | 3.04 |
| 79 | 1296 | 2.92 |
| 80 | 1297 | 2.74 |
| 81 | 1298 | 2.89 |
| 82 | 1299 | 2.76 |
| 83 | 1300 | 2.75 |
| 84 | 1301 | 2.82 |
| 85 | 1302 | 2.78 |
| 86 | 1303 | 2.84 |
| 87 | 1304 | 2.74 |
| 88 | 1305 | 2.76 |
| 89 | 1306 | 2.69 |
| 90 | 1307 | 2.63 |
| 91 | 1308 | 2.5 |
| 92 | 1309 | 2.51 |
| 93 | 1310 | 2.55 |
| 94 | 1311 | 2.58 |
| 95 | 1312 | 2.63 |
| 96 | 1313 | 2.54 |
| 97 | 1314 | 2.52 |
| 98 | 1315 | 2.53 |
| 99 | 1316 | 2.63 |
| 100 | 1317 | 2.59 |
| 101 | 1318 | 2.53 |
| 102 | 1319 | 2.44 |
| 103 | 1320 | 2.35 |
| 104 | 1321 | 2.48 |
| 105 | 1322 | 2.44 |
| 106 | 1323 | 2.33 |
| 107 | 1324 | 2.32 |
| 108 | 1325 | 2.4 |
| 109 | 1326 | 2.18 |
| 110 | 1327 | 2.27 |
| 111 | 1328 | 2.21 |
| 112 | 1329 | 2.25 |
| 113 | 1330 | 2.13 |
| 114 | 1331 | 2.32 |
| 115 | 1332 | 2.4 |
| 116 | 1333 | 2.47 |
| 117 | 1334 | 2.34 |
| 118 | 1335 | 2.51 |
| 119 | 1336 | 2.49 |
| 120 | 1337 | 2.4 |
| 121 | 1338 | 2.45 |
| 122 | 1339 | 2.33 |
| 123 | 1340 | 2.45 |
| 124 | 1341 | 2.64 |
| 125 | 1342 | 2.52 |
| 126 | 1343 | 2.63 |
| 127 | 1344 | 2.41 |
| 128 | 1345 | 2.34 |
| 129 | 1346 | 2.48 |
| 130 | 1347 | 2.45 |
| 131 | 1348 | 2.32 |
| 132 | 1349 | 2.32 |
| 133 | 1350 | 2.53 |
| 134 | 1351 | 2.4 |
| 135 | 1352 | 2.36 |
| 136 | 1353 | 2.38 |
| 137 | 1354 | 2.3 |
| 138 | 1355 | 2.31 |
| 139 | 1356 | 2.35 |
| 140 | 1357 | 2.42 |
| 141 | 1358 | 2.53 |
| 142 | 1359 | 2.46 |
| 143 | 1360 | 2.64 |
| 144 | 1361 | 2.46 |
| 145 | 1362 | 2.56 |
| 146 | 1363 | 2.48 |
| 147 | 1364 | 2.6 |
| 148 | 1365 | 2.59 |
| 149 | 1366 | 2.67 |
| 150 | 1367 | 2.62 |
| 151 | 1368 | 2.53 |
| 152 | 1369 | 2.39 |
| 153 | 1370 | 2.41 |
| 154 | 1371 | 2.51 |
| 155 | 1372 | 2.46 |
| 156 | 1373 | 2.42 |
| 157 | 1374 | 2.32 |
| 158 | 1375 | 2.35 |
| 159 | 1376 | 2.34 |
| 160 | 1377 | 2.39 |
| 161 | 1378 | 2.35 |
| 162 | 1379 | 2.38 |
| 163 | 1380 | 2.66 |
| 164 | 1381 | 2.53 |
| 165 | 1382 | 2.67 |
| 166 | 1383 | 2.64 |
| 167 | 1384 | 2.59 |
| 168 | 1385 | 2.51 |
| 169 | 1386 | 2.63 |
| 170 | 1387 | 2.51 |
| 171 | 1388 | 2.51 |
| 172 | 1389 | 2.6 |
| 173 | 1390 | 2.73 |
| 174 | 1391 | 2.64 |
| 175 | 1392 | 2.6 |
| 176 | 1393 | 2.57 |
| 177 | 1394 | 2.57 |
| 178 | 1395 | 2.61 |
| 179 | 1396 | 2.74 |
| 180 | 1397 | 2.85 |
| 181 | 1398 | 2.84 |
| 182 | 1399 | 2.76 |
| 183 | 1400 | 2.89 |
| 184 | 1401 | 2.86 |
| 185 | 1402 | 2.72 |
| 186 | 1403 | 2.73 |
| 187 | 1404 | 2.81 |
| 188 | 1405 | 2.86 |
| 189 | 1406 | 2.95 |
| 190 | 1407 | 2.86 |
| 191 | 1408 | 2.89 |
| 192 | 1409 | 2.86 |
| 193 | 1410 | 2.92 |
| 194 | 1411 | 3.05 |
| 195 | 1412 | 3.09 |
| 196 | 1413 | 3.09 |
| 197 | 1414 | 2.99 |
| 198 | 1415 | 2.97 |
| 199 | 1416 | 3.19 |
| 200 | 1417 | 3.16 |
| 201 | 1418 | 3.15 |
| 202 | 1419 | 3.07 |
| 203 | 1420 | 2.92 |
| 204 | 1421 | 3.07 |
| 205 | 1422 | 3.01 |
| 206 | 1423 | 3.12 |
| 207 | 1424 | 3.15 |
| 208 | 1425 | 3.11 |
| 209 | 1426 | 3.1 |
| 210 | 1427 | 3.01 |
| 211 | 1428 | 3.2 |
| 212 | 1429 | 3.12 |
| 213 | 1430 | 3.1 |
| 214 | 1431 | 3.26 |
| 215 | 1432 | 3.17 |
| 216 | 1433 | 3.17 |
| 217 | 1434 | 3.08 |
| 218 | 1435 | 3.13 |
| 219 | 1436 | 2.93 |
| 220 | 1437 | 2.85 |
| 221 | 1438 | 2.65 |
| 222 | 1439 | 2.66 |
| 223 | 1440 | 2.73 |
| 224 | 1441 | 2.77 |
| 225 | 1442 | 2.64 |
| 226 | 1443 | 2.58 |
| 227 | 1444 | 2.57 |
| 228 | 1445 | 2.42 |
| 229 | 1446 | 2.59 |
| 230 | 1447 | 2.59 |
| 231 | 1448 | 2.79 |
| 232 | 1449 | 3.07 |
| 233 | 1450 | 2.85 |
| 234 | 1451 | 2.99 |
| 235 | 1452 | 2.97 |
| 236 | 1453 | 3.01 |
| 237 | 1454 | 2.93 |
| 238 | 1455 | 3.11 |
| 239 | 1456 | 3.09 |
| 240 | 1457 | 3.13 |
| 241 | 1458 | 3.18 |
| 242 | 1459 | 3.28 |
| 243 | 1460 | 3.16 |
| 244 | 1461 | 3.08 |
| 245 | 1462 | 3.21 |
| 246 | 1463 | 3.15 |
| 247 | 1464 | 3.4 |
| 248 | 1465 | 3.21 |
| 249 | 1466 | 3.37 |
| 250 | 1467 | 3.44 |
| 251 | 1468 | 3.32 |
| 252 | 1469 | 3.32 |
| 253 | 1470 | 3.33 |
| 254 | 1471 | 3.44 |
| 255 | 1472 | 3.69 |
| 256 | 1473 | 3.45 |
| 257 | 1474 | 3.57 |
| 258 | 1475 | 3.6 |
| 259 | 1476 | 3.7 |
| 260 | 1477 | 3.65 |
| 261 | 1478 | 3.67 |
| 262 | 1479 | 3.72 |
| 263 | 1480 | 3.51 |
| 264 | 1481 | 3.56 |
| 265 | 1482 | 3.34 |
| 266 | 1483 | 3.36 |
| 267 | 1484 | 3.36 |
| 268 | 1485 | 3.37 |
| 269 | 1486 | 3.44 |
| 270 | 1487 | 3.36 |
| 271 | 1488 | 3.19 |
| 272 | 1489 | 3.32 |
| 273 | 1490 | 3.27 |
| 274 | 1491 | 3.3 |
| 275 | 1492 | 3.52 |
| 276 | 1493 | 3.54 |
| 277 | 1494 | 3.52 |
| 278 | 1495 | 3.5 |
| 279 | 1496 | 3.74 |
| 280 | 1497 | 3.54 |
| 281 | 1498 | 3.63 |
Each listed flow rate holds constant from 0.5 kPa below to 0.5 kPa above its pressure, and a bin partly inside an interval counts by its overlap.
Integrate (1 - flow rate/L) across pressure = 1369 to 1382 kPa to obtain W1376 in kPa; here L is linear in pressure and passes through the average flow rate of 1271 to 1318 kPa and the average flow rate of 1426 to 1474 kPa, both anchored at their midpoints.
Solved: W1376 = 1.7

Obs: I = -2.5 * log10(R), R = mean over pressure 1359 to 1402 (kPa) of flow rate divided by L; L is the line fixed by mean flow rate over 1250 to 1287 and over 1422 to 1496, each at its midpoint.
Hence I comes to 0.20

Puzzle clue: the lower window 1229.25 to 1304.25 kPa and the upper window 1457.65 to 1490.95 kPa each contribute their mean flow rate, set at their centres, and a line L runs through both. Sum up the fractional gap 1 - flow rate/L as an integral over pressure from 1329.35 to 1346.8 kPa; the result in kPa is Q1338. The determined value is 4.53 kPa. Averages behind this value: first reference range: 3.22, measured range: 2.43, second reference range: 3.39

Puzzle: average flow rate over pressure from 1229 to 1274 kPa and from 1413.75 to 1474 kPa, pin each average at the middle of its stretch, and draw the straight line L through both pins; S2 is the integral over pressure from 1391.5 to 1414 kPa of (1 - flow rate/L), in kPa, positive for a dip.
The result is 2.6 kPa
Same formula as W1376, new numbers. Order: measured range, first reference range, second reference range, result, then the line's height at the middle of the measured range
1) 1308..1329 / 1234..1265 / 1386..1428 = 6.0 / 3.43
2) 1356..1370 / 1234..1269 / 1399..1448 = 3.1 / 3.24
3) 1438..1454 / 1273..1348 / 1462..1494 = 2.5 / 3.25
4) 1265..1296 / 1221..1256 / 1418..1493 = 9.6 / 3.7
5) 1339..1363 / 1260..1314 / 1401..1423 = 3.4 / 2.85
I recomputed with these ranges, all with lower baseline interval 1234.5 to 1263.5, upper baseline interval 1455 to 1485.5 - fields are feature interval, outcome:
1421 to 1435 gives 0.12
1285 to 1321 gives 0.35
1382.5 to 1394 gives 0.35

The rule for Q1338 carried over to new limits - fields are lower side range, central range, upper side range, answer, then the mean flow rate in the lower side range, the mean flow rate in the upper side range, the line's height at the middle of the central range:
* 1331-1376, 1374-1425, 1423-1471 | -0.7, 2.45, 3.03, 2.73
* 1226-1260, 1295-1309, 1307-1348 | 0.6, 3.88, 2.44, 2.88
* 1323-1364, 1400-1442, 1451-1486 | 0.0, 2.41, 3.34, 2.99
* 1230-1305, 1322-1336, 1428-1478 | 3.7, 3.21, 3.1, 3.17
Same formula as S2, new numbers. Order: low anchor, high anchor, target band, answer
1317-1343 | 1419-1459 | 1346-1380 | 1.5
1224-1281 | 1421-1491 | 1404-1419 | 1.0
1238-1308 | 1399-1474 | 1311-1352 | 8.6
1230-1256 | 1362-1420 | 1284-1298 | 2.6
